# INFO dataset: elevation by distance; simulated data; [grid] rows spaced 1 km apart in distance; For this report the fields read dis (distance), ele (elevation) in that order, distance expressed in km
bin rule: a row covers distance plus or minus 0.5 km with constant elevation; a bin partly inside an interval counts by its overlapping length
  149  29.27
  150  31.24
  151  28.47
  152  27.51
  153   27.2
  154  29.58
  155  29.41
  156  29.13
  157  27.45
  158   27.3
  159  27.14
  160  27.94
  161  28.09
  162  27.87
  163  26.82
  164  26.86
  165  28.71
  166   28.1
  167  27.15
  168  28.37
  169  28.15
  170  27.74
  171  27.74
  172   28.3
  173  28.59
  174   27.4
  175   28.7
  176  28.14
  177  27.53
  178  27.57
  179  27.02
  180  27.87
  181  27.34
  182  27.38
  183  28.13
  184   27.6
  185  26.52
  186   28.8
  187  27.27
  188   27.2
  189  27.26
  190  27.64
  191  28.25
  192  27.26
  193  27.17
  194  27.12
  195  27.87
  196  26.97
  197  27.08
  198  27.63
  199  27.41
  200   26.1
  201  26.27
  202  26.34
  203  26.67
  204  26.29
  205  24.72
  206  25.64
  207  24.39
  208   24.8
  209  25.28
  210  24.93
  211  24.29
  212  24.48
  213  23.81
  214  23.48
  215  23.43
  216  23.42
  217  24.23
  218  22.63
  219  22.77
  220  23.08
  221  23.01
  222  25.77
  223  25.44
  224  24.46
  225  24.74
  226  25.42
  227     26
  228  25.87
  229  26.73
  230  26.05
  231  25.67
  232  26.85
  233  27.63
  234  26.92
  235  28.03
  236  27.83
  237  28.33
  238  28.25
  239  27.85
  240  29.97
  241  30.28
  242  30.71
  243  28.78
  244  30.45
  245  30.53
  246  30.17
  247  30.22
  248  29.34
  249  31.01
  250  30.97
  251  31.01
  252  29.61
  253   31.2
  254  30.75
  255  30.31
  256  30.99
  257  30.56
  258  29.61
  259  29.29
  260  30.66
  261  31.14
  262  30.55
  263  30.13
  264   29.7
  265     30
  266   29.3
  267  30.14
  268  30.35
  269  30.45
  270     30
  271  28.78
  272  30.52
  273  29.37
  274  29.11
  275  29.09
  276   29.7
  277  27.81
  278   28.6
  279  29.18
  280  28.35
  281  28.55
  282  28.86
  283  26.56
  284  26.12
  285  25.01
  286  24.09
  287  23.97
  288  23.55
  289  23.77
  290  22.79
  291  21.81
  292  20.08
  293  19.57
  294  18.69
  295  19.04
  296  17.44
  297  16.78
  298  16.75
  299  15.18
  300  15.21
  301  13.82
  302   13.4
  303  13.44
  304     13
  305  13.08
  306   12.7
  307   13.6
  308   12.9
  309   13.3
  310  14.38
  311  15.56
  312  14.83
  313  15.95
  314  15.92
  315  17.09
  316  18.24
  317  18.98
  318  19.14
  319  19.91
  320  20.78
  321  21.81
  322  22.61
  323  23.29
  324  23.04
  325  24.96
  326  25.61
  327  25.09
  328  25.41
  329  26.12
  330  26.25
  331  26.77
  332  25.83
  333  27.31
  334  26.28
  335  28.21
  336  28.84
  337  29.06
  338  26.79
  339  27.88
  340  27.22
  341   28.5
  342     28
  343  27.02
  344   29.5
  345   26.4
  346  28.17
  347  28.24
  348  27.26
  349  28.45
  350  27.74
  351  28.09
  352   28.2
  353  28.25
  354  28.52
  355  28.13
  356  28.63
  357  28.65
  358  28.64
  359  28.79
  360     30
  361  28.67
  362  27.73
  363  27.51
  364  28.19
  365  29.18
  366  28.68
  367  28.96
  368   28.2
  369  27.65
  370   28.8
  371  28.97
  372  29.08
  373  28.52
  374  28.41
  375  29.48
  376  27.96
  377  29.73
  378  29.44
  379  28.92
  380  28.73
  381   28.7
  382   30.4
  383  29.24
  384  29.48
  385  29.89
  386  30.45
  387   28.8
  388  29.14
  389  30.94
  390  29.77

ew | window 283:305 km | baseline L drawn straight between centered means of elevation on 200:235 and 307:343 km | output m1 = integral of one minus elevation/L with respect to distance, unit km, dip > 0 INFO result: 3.9 km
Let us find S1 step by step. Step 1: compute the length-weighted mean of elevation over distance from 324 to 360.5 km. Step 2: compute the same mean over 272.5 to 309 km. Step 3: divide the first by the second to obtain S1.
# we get 1.3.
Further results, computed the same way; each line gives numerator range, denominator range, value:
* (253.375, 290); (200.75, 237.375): 1.13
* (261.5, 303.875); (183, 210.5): 0.92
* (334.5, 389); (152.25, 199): 1.03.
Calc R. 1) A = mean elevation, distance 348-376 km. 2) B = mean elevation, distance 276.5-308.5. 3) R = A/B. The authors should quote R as 1.4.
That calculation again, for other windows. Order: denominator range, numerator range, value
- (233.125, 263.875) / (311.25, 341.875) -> 0.79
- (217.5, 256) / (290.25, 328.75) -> 0.65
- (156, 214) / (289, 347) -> 0.78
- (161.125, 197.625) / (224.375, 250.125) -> 1.02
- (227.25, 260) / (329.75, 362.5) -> 0.96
